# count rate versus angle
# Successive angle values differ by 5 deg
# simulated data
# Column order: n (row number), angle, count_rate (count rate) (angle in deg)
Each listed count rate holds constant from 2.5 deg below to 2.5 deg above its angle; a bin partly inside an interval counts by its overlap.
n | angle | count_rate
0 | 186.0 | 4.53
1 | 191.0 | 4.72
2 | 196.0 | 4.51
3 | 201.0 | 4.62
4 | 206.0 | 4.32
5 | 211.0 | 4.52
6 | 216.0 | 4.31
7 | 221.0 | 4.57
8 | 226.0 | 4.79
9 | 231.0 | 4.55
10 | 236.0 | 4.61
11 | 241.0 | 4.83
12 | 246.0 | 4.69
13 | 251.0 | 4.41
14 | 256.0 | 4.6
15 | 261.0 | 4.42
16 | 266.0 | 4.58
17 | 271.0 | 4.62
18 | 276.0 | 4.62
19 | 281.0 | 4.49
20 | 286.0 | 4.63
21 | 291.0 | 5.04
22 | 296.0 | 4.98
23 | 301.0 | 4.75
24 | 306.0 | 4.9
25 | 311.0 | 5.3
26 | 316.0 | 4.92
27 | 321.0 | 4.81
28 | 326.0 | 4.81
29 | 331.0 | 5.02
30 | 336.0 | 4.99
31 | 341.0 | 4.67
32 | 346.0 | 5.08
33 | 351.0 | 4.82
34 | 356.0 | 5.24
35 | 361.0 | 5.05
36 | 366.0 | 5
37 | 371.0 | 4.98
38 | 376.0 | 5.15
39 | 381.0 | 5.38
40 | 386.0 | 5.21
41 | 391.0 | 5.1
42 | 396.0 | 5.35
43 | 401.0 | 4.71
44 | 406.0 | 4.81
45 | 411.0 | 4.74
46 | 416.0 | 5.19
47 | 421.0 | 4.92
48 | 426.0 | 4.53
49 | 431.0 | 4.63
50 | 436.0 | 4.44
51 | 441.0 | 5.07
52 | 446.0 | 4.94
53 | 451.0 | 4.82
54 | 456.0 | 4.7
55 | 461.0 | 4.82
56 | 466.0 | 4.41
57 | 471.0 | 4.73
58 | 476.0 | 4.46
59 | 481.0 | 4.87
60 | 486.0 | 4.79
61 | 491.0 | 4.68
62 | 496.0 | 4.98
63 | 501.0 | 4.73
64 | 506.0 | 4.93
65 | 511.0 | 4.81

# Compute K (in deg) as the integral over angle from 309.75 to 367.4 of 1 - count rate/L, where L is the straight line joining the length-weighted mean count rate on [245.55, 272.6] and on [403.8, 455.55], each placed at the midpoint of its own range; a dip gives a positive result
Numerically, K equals -3.77 deg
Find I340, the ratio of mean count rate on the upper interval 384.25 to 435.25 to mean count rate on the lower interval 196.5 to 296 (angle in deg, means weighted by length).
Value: 1.07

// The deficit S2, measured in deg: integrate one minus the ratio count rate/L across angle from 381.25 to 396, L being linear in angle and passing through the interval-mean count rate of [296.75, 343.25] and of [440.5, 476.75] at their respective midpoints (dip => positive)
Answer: -1.2 deg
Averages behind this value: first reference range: 4.91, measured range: 5.22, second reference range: 4.74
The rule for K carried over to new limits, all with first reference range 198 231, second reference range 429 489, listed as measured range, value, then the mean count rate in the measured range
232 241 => -0.24 deg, 4.66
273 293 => -0.46 deg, 4.68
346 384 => -3.62 deg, 5.09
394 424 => -1.65 deg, 4.94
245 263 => 0.14 deg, 4.52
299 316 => -1.41 deg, 4.98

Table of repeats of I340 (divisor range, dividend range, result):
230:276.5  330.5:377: 1.09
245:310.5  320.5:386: 1.07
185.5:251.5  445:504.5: 1.04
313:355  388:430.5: 1.00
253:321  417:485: 0.99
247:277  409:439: 1.04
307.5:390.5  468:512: 0.95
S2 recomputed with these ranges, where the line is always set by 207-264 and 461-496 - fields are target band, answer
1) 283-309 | -1.5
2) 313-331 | -1.1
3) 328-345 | -1.1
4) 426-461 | -0.6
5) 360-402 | -4.3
